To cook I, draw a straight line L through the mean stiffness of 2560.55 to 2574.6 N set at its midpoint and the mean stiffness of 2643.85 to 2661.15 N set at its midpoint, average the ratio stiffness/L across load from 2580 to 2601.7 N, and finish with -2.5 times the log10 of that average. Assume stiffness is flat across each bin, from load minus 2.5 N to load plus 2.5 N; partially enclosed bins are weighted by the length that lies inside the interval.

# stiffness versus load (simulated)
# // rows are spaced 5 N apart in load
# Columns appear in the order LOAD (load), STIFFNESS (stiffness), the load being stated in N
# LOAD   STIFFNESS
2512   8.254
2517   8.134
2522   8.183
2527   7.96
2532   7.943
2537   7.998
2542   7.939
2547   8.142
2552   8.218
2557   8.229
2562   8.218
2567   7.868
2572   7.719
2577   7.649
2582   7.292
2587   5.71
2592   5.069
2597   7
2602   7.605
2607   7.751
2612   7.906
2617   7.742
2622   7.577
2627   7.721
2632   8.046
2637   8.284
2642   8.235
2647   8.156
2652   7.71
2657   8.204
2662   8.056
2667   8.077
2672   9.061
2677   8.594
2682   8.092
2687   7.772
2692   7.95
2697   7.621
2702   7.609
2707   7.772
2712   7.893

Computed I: 0.24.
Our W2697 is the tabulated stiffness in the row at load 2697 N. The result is 7.621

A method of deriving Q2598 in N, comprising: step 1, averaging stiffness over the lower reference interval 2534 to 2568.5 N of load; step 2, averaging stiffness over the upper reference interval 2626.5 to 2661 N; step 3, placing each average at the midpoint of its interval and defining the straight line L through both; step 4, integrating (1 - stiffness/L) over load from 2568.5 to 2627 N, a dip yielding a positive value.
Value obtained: 6.2 N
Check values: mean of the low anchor 8.09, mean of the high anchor 8.07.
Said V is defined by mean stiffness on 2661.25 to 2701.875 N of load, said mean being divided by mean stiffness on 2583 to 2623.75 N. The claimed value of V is 1.15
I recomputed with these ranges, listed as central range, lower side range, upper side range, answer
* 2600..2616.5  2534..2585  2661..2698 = 0.04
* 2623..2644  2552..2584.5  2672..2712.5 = -0.01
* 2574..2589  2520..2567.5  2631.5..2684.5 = 0.17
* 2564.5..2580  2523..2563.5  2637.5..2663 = 0.05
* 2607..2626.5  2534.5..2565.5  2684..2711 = 0.03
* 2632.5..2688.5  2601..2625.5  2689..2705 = -0.07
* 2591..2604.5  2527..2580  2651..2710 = 0.19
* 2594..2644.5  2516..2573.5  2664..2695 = 0.05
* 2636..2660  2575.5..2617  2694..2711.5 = -0.11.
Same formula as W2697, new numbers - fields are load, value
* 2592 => 5.069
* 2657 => 8.204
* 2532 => 7.943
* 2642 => 8.235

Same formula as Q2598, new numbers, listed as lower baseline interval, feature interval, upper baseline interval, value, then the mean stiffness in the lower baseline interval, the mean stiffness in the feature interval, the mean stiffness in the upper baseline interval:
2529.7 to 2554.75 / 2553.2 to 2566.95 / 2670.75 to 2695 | -0.1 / 8.05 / 8.16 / 8.24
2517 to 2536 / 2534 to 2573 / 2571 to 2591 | -3.1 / 8.04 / 8.05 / 6.89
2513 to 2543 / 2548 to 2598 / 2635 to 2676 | 4.8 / 8.04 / 7.33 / 8.24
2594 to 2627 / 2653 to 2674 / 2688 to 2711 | -1.7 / 7.57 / 8.29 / 7.75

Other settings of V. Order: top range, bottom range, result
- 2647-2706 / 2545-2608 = 1.09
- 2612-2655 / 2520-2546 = 0.99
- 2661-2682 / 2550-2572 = 1.04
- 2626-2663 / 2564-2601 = 1.16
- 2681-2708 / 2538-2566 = 0.96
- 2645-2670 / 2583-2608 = 1.22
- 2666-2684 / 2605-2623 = 1.10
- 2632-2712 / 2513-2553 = 1.00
